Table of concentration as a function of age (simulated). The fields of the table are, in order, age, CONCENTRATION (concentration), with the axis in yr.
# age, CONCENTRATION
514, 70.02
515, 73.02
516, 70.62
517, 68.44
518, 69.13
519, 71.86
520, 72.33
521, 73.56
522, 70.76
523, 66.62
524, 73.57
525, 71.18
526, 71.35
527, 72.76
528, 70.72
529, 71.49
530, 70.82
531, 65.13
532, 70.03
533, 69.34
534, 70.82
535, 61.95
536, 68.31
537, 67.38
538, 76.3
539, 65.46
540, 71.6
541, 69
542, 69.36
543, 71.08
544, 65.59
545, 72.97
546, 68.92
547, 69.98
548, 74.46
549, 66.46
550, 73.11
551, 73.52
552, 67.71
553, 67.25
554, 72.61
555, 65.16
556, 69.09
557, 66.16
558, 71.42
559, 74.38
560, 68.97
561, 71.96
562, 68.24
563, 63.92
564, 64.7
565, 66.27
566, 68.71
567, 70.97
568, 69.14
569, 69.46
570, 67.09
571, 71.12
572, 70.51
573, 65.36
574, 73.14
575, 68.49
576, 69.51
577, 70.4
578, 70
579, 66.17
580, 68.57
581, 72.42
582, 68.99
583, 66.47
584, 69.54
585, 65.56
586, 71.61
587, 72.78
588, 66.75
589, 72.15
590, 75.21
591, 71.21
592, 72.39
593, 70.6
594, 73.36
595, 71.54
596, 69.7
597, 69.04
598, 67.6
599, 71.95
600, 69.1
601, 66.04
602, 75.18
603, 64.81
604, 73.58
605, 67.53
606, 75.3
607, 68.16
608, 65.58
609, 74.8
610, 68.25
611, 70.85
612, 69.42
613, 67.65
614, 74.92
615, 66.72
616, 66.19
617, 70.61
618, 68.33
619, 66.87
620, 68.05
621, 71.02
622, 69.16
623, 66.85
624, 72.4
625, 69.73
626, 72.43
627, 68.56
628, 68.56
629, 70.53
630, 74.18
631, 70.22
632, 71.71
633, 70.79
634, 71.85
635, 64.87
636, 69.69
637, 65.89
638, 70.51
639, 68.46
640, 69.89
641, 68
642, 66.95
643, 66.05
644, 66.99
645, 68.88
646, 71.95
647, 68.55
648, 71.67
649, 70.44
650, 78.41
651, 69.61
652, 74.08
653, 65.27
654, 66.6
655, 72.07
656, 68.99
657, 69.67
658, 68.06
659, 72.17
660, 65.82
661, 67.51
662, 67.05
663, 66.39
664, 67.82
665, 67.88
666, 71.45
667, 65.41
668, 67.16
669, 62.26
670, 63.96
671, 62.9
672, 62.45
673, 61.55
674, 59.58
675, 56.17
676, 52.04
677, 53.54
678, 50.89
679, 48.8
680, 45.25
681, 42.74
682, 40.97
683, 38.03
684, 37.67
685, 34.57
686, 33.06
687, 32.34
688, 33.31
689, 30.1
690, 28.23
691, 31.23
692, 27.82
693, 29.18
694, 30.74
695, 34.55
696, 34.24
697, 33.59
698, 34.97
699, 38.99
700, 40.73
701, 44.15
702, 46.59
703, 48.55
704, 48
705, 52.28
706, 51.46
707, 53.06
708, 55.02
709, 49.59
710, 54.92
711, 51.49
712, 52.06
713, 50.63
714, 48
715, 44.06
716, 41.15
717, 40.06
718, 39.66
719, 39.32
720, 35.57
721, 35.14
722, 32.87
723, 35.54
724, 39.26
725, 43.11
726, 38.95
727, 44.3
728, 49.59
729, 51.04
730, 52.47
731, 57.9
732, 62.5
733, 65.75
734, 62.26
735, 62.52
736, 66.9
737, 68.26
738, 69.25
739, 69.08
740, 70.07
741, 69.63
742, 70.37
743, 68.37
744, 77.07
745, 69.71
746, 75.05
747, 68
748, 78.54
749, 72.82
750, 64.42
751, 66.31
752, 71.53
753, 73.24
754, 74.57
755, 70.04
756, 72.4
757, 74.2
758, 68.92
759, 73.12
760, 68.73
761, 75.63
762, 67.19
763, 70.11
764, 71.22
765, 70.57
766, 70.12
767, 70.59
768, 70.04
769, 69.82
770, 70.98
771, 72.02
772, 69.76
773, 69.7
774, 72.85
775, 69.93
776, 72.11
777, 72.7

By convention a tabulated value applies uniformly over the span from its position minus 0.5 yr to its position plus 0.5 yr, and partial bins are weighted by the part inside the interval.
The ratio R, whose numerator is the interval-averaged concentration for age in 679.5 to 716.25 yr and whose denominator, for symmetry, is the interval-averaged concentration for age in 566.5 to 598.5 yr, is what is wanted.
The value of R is 0.6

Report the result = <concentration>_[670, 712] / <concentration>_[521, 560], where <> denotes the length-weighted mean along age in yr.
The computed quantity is 0.6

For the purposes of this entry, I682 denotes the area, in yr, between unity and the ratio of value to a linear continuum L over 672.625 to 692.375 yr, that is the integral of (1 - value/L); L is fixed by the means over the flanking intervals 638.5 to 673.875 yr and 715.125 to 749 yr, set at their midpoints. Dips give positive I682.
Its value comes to 6.8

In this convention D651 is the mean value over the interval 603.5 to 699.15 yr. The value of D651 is 60.9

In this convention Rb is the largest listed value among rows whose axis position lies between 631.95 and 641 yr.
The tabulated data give 71.85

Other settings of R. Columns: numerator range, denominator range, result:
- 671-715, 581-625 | 0.63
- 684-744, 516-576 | 0.67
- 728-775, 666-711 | 1.50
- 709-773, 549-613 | 0.88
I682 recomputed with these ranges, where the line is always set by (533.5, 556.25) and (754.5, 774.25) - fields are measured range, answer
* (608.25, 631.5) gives 0.06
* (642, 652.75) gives -0.04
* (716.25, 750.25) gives 6.56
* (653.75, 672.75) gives 0.86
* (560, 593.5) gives 0.15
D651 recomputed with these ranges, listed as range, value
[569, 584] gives 69.2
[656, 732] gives 48.3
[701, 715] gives 50.4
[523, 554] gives 69.9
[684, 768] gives 53.9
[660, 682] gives 59.8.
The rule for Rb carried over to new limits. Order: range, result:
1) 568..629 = 75.3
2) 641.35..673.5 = 78.41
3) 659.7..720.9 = 71.45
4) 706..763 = 78.54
